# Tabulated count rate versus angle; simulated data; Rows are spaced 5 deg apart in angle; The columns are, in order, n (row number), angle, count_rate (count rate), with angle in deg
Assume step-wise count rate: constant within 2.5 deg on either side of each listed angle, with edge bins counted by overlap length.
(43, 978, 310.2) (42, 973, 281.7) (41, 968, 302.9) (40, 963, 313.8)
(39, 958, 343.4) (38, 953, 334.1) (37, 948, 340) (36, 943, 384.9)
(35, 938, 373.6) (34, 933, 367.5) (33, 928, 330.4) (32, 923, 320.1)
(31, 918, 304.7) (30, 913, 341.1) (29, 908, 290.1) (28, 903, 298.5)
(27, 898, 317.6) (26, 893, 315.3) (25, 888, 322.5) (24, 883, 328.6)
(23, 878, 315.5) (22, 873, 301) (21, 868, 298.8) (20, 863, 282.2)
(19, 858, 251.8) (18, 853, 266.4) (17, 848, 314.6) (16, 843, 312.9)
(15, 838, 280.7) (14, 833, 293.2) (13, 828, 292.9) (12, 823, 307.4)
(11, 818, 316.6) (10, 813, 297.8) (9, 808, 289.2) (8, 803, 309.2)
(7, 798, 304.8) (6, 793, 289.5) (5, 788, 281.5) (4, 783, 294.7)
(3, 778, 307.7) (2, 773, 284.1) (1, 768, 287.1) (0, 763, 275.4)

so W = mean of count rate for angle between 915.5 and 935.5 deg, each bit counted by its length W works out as 331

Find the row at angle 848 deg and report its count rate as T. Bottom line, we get 314.6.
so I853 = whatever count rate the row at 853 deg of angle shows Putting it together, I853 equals 266.4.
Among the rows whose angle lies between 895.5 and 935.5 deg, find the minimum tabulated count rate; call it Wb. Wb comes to 290.1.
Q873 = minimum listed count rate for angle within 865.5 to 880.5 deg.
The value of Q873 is 298.8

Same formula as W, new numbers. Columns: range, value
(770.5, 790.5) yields 292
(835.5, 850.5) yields 303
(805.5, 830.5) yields 301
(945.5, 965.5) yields 333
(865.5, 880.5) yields 305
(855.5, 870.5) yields 278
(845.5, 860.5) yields 278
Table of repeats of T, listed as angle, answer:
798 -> 304.8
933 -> 367.5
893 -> 315.3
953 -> 334.1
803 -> 309.2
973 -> 281.7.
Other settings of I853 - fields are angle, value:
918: 304.7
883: 328.6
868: 298.8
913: 341.1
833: 293.2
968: 302.9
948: 340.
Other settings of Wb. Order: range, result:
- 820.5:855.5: 266.4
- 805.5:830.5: 289.2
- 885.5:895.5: 315.3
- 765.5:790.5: 281.5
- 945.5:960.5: 334.1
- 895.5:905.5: 298.5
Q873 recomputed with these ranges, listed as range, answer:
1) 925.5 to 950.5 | 330.4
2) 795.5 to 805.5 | 304.8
